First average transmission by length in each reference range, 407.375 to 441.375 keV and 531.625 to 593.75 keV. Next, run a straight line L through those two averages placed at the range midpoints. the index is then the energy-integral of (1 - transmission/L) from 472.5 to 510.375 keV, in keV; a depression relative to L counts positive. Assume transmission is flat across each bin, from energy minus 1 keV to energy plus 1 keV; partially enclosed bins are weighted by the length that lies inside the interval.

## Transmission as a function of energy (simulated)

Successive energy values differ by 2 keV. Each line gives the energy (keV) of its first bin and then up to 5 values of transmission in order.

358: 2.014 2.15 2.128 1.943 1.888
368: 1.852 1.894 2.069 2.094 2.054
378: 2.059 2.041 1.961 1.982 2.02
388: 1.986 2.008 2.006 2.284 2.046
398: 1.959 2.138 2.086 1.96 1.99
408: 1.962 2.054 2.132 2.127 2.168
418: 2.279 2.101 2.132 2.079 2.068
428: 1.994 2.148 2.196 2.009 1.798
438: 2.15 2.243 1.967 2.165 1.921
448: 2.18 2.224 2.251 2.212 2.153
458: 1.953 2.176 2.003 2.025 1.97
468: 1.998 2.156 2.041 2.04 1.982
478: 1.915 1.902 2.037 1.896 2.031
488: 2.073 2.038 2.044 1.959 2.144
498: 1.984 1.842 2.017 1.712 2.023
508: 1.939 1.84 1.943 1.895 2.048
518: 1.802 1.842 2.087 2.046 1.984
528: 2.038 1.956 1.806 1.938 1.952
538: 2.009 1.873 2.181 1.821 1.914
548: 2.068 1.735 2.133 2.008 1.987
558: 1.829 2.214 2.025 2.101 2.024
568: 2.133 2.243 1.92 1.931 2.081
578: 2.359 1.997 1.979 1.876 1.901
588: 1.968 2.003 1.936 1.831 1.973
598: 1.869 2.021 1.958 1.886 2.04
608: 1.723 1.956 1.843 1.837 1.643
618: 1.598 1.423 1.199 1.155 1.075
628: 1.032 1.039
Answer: 1.41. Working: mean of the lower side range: 2.1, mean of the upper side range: 2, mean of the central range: 1.97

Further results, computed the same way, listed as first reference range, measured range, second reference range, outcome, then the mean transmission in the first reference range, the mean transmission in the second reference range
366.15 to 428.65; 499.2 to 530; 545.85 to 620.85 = 0.73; 2.05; 1.95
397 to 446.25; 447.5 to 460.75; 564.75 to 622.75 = -0.78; 2.08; 1.91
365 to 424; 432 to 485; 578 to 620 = -1.51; 2.05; 1.89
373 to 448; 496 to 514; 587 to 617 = 0.54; 2.07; 1.9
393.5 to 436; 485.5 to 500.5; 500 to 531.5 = -0.37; 2.08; 1.94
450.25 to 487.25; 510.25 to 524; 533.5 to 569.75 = 0.55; 2.05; 2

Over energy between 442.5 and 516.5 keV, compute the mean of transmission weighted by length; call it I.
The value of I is 2.02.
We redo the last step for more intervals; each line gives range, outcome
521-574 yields 2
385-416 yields 2.05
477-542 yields 1.96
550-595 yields 2.02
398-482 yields 2.07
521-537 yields 1.98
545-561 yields 1.99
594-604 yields 1.94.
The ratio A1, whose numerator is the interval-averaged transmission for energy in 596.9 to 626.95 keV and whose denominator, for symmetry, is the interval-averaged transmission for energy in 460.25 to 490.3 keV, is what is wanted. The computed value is 0.84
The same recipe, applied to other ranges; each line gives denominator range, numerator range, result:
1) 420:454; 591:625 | 0.84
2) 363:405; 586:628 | 0.86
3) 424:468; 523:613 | 0.95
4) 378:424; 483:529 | 0.95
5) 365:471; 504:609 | 0.96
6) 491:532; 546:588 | 1.04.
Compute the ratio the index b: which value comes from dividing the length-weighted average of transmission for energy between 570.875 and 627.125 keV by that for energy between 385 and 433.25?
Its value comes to 0.88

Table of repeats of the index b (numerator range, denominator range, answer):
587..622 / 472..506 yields 0.93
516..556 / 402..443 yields 0.94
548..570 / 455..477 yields 0.99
